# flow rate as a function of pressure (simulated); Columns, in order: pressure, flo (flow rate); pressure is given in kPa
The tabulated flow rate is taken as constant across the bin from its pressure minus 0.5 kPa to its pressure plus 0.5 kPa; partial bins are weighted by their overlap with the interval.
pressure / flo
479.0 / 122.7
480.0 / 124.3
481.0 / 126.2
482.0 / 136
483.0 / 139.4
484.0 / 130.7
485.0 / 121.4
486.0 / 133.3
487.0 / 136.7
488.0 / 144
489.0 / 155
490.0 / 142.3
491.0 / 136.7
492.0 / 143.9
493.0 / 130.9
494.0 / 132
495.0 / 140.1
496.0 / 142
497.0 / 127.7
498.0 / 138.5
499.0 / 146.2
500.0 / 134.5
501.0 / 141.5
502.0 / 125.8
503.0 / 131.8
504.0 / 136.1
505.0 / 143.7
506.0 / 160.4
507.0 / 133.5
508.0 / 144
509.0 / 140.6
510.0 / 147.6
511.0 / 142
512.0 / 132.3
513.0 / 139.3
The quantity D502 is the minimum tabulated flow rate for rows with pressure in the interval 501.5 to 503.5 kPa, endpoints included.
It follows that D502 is 125.8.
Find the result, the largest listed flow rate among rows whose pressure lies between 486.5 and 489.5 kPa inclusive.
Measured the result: 155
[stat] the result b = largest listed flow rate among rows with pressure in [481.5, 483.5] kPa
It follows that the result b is 139.4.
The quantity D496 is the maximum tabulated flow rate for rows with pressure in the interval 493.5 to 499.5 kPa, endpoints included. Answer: 146.2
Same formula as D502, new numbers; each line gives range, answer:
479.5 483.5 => 124.3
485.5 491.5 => 133.3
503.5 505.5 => 136.1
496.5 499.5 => 127.7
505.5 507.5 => 133.5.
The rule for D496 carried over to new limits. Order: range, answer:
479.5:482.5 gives 136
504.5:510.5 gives 160.4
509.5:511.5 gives 147.6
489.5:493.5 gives 143.9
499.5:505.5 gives 143.7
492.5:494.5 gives 132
